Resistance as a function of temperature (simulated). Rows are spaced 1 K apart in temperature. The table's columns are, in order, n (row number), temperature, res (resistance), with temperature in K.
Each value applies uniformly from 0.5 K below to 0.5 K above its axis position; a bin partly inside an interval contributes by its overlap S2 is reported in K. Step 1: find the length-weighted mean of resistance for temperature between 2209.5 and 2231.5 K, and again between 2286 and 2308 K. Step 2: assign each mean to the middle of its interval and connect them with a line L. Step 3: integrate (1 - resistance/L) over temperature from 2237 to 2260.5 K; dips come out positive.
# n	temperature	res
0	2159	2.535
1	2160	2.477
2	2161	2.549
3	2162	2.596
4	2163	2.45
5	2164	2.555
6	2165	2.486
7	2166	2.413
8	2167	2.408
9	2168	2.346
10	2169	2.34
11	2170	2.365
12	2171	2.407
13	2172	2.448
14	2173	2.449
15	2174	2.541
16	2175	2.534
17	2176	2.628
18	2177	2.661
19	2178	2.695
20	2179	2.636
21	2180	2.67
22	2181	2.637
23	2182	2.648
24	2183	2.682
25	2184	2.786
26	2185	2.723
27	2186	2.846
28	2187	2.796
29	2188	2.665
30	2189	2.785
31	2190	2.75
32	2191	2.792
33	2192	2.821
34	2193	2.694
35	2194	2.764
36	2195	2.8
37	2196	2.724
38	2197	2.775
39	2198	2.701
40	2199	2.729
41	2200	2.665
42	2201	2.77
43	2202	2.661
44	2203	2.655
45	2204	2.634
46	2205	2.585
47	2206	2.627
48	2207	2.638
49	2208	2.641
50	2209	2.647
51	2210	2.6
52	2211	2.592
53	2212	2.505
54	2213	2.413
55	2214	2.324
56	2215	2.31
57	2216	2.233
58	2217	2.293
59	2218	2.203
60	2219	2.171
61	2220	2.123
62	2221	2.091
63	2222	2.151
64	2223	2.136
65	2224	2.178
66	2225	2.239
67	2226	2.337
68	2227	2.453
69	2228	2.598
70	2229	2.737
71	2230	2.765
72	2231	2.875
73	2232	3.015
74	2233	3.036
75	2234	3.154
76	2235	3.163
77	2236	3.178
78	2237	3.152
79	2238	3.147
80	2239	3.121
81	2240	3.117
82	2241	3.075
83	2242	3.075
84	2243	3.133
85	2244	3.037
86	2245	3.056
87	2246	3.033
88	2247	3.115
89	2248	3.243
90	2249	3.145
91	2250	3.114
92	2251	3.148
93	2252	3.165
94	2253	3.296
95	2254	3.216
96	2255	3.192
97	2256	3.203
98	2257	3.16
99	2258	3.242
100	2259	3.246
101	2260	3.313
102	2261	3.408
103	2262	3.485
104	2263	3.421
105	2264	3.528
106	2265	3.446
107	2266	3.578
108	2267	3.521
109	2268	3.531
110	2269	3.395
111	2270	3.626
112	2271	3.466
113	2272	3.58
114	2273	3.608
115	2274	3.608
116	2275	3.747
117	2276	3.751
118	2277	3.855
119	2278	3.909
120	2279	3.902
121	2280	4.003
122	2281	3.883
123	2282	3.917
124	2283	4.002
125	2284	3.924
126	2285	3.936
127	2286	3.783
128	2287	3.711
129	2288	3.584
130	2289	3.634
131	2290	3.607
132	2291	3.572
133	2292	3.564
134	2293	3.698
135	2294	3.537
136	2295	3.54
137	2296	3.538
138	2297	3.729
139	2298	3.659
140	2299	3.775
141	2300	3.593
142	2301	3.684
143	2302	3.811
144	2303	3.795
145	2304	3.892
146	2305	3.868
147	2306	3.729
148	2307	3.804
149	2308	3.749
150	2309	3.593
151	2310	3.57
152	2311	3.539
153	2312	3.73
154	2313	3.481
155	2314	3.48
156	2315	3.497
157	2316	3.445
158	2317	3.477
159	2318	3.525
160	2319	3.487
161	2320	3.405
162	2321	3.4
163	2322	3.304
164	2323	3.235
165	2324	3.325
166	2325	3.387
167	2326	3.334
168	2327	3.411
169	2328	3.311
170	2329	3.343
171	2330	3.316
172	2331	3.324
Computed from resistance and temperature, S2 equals -2.4 K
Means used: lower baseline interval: 2.38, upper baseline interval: 3.69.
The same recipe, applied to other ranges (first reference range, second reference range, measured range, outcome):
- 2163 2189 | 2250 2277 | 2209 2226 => 3.9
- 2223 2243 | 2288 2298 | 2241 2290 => -3.2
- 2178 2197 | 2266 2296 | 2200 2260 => 7.4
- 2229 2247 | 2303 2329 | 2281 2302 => -2.1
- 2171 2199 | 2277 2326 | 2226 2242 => 0.7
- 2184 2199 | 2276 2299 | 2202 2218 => 2.4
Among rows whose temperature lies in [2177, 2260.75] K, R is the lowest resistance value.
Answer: 2.091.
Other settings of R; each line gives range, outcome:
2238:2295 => 3.033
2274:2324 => 3.235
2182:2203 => 2.648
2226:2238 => 2.337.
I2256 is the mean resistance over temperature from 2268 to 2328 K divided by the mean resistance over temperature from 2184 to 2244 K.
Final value 1.36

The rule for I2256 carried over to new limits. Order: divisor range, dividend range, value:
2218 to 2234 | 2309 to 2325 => 1.40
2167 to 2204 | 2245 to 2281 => 1.30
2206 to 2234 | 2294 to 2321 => 1.47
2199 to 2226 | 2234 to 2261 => 1.30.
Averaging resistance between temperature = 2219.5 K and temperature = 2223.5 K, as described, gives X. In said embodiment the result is 2.13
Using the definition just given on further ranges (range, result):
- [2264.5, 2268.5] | 3.52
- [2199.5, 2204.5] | 2.68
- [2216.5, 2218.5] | 2.25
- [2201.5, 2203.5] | 2.66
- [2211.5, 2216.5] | 2.36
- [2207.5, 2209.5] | 2.64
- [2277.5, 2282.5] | 3.92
